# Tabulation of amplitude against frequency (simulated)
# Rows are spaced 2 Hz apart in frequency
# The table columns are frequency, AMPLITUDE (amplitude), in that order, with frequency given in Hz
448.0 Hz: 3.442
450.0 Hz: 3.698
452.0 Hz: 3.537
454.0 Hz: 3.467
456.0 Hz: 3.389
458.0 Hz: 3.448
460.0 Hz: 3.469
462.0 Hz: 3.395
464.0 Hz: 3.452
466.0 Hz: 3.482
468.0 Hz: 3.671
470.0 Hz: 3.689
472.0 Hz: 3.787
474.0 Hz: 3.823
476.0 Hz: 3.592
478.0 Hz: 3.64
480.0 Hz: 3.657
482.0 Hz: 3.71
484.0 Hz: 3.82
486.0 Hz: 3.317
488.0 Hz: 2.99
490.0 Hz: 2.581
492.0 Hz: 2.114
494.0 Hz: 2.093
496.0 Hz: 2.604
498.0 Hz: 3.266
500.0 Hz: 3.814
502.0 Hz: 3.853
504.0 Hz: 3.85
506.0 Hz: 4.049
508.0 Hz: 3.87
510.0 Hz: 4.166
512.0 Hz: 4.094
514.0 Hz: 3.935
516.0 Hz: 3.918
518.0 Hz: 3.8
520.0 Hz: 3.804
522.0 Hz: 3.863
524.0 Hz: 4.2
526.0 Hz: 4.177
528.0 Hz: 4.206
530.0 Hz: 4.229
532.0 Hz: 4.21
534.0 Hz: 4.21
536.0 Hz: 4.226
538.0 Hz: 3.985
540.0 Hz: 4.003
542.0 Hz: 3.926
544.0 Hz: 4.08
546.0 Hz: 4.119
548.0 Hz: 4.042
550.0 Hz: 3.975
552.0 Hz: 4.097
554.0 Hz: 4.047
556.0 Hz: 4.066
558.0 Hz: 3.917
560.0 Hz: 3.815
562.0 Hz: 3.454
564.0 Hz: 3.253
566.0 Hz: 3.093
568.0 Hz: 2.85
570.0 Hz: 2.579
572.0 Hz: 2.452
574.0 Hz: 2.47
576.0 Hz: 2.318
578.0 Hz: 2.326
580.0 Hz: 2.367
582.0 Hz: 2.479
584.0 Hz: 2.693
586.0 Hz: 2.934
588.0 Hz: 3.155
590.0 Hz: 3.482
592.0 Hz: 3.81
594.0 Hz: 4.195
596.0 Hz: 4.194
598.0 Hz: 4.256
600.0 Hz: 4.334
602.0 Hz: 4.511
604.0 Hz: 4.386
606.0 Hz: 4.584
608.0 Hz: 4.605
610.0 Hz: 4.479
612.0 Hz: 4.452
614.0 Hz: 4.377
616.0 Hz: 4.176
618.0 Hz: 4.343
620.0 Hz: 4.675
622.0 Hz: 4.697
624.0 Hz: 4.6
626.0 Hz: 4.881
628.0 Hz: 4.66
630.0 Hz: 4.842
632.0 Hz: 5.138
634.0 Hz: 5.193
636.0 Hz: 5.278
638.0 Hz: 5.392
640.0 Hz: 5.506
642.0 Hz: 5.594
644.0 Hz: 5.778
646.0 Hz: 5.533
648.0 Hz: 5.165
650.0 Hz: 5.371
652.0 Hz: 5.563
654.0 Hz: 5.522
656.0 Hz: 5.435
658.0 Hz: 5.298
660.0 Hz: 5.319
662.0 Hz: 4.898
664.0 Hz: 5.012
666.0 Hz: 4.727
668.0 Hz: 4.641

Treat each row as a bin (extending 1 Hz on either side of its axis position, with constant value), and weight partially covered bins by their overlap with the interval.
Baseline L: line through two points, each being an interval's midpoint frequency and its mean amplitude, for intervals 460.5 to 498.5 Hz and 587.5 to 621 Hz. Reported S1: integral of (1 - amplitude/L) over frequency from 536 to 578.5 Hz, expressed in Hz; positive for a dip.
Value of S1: 4.11 Hz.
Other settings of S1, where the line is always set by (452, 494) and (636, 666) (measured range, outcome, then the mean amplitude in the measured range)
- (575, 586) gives 5.04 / 2.48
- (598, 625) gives 2.48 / 4.47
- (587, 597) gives 2.00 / 3.77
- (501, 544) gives -0.98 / 4.03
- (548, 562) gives 1.13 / 3.95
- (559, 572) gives 3.81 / 3.12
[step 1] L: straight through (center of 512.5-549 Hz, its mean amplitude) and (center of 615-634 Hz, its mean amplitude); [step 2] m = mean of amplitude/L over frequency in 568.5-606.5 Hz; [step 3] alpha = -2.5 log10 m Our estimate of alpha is 0.32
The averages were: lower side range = 4.05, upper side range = 4.7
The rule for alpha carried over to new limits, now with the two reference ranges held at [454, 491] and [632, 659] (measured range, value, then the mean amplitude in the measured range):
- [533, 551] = 0.05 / 4.06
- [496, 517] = 0.02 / 3.82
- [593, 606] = 0.14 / 4.33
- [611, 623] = 0.15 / 4.45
